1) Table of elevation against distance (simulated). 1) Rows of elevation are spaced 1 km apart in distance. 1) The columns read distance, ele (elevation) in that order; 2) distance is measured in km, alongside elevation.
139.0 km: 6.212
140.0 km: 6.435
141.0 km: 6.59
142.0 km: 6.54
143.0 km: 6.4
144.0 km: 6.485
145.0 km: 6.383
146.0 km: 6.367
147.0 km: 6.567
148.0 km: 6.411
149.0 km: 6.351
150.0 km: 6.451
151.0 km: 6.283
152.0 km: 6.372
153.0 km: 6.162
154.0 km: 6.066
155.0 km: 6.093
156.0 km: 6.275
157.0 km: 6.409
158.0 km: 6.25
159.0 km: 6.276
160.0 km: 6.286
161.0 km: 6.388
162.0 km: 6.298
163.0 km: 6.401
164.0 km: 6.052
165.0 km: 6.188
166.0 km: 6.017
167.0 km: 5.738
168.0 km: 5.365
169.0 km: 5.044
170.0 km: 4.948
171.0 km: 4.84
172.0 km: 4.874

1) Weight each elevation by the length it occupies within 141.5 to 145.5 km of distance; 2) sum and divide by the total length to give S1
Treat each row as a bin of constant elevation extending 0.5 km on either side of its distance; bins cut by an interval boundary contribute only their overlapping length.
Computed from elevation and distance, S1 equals 6.45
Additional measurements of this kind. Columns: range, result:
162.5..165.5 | 6.21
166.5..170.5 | 5.27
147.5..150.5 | 6.4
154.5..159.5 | 6.26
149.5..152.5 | 6.37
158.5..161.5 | 6.32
